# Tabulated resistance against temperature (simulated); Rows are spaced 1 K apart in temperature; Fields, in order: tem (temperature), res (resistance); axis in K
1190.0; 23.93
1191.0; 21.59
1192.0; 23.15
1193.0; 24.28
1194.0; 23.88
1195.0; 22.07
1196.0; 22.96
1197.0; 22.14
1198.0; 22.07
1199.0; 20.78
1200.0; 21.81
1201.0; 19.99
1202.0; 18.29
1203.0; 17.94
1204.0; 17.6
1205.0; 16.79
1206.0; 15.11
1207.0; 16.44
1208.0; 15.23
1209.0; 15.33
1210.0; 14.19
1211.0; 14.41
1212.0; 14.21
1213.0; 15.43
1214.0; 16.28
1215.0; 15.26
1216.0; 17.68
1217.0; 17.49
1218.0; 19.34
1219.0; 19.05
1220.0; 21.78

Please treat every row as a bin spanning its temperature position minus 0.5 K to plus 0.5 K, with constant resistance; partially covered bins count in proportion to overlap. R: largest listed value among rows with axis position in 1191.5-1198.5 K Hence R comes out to 24.28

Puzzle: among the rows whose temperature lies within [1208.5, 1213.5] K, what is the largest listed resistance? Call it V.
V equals 15.43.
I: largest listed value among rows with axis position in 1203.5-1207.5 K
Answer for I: 17.6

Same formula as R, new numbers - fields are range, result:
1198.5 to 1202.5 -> 21.81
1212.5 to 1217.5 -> 17.68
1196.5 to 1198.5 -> 22.14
